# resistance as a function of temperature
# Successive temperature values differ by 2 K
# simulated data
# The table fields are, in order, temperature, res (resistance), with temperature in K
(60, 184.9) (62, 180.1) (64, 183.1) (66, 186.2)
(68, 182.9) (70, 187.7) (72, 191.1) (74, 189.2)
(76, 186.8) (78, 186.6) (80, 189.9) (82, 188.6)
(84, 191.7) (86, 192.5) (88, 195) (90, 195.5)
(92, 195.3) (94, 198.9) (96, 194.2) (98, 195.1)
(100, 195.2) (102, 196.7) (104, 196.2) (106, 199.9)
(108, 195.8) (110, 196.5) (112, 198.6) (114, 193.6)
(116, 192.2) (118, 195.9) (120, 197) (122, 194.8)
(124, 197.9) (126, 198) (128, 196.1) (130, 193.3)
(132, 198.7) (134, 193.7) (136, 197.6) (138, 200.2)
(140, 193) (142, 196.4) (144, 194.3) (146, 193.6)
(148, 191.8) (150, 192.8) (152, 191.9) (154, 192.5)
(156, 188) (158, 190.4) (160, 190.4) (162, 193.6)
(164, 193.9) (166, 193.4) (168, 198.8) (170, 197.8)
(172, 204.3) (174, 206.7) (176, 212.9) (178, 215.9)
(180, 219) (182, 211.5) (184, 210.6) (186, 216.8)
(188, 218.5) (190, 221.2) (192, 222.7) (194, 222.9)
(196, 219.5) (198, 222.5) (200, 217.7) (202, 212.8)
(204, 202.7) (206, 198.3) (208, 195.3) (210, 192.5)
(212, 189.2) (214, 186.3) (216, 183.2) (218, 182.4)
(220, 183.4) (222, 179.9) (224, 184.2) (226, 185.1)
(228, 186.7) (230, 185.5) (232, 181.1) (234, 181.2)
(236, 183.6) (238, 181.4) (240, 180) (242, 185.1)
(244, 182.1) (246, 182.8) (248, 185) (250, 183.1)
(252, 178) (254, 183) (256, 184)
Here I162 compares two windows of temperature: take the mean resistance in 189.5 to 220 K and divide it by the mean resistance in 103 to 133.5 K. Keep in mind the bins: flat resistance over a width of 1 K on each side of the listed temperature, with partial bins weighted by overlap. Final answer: 1.04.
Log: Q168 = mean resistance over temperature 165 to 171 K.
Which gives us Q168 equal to 197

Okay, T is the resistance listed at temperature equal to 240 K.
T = 180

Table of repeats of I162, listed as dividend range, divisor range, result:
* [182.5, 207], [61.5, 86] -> 1.15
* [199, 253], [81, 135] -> 0.96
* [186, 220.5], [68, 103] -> 1.07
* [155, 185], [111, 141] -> 1.03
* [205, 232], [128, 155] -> 0.96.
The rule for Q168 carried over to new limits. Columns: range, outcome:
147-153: 192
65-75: 187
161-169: 195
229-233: 183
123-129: 197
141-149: 194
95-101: 195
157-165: 192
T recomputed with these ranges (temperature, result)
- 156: 188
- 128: 196.1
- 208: 195.3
